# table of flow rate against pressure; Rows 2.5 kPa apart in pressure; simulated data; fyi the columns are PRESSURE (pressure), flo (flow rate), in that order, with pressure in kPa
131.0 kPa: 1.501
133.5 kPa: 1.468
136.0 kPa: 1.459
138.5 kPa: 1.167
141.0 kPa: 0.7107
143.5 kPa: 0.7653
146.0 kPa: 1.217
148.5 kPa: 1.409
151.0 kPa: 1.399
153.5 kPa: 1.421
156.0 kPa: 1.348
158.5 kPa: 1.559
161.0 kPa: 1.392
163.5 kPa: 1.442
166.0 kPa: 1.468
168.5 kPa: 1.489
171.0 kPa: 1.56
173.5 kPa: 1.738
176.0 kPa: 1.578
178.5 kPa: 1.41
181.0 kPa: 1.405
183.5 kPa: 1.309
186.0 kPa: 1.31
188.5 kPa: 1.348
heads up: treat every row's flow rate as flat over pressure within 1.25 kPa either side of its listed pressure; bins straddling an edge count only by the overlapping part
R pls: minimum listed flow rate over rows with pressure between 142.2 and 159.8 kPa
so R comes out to 0.7653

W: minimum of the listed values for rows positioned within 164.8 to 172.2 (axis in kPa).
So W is 1.468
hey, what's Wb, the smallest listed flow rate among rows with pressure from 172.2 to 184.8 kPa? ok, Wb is 1.309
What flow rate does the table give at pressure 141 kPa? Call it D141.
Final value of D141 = 0.7107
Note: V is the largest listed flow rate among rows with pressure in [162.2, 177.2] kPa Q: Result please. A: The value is 1.738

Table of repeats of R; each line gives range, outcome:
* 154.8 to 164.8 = 1.348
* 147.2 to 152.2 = 1.399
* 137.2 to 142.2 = 0.7107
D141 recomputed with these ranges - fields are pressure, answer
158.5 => 1.559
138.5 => 1.167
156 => 1.348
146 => 1.217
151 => 1.399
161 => 1.392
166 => 1.468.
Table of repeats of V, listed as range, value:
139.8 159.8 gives 1.559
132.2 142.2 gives 1.468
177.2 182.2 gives 1.41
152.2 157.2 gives 1.421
